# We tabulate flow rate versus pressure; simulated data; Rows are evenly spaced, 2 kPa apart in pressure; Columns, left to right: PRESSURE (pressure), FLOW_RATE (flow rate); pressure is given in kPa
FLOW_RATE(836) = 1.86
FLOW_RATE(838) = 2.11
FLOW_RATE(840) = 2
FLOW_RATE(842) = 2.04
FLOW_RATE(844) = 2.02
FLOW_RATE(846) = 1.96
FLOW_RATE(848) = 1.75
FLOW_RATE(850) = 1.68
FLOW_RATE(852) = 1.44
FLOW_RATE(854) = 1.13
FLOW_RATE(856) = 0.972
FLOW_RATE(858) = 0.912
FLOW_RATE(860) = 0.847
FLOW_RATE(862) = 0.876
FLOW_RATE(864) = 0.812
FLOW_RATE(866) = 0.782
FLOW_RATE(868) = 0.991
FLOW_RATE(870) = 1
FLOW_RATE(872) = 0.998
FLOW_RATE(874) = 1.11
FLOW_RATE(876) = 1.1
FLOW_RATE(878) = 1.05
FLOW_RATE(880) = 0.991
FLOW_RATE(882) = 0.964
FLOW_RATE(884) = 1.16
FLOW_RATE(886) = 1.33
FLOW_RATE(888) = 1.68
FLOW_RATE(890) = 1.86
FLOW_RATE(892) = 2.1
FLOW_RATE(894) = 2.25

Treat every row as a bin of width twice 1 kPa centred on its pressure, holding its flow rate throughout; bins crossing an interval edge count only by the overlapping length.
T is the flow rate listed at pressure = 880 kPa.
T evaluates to 0.991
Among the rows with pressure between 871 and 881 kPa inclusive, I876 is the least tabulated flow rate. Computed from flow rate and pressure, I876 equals 0.991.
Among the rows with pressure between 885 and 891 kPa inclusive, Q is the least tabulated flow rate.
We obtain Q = 1.33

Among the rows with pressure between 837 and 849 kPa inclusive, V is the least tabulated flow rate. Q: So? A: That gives 1.75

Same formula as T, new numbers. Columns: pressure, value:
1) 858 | 0.912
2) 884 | 1.16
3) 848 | 1.75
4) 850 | 1.68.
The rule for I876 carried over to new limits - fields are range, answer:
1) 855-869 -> 0.782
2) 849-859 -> 0.912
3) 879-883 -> 0.964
